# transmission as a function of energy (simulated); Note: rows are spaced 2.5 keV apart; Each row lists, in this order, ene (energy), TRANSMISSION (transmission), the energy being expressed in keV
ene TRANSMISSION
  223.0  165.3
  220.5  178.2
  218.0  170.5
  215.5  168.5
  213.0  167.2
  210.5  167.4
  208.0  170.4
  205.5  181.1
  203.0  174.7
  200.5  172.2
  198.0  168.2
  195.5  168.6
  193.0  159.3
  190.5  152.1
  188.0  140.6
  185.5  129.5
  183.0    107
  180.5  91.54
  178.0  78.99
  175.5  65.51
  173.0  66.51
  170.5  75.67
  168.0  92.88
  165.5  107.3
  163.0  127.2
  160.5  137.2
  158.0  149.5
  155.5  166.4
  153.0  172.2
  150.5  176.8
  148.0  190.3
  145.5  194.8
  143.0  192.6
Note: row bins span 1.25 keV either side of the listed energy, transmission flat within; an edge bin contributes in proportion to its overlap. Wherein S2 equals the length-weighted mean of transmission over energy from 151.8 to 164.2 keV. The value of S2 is 151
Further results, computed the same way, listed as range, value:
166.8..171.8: 84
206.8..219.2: 169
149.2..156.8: 172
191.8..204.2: 169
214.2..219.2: 169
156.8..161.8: 143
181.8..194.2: 138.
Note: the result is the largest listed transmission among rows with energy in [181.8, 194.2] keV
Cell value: 159.3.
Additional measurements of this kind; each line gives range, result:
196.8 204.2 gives 174.7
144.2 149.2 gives 194.8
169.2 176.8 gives 75.67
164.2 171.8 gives 107.3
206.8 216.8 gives 170.4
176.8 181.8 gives 91.54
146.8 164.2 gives 190.3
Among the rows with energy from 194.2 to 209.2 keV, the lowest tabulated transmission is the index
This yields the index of 168.2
